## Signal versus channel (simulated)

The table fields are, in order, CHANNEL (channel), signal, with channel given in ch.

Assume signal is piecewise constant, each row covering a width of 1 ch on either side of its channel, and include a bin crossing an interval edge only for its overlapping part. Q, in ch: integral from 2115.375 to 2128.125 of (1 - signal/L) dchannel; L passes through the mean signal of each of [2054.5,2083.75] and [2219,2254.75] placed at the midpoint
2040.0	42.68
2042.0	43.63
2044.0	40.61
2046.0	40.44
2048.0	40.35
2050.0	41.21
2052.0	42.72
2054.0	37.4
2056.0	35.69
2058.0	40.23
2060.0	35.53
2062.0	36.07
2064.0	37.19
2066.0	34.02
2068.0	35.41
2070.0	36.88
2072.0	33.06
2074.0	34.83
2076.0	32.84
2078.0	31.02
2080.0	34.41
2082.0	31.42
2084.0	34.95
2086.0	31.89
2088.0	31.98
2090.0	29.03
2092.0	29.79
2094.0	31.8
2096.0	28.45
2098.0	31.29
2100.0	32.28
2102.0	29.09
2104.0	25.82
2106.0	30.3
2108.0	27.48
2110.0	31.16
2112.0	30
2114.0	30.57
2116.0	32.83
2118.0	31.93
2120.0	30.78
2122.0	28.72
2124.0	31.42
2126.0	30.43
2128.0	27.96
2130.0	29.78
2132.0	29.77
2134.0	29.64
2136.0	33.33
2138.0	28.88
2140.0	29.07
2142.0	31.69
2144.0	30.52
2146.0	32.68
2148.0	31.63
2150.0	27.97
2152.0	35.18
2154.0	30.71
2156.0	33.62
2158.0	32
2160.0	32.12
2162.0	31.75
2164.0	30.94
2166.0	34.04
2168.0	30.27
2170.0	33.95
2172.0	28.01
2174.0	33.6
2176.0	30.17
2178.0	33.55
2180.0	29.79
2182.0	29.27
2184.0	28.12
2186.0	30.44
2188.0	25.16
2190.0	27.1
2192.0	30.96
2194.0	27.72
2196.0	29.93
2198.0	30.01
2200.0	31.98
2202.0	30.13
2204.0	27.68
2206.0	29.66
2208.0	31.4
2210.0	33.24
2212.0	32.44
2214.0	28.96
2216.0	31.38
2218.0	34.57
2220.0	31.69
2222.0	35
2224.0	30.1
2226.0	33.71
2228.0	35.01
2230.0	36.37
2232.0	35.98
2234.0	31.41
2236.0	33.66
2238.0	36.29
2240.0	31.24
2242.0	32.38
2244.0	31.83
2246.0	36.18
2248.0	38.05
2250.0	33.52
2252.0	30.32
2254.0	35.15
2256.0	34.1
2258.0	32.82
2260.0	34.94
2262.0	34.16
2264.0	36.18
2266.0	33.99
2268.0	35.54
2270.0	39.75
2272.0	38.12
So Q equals 1.4 ch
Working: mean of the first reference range 34.9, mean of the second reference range 33.8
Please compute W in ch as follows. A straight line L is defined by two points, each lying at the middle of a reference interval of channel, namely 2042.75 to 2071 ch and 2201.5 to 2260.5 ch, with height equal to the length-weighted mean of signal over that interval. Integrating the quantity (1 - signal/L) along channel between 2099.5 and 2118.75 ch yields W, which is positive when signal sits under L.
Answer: 3.44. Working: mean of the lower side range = 38.2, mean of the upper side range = 33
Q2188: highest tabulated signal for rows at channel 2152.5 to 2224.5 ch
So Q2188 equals 35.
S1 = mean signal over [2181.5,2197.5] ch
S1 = 28.6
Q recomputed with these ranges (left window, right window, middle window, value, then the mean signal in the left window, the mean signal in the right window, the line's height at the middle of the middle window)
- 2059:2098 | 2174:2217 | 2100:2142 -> 2.6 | 33.1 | 30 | 32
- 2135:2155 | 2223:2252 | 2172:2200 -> 2.3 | 31.2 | 33.9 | 32.4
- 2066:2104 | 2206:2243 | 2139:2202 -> 3.6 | 32.1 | 33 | 32.6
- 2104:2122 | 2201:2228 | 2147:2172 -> -0.8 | 30.3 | 31.7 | 30.9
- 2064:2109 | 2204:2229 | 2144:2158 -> 0.0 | 31.9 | 32.1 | 32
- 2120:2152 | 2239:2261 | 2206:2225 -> 0.4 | 30.4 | 33.7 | 32.7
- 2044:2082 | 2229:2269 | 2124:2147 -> 3.4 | 36.6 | 34.2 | 35.7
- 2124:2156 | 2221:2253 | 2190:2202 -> 1.0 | 30.7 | 33.8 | 32.5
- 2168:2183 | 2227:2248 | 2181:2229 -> 2.9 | 31.1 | 34.2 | 32.6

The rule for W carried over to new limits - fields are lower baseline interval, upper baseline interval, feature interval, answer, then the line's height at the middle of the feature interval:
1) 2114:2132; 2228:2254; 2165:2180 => 0.1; 31.9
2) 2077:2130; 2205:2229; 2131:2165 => 0.0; 31.3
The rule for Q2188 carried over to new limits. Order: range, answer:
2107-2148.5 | 33.33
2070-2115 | 36.88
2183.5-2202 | 31.98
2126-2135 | 30.43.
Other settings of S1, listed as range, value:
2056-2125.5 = 32.2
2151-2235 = 31.4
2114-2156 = 30.8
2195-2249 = 32.6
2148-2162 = 31.9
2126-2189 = 30.8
